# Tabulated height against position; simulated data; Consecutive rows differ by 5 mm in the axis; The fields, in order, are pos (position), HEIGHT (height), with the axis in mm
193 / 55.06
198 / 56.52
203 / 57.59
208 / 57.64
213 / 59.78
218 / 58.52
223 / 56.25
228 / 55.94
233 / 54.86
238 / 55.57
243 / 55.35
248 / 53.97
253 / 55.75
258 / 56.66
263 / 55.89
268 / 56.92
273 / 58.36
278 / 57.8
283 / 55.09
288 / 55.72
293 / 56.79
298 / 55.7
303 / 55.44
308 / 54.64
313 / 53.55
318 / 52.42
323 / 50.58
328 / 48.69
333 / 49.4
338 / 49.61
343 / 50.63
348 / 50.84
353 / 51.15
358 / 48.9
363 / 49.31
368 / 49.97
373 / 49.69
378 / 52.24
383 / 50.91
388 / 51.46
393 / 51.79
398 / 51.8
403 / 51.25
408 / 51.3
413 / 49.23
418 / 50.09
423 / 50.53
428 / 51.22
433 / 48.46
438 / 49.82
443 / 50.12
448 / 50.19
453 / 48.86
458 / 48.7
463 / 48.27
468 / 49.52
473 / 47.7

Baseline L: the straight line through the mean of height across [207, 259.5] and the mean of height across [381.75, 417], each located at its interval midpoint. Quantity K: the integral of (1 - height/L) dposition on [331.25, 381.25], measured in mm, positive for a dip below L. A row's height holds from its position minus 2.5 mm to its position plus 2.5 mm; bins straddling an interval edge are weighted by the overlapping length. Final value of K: 2.1 mm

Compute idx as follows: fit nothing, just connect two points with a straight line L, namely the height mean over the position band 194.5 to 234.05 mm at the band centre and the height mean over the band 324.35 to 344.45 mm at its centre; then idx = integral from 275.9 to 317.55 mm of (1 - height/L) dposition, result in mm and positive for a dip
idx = -2.8 mm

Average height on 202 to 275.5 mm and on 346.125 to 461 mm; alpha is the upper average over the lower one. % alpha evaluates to 0.9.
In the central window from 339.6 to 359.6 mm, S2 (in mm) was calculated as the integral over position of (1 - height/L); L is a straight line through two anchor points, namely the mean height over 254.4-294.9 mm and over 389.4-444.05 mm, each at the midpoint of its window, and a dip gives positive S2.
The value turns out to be 1.1 mm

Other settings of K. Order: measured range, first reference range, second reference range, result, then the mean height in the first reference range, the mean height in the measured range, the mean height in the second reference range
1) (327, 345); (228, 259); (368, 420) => 1.0 mm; 55.3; 49.6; 50.9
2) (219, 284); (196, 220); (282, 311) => 0.8 mm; 58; 56.1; 55.6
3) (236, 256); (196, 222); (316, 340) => 0.1 mm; 57.9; 55.2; 50.1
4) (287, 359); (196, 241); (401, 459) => 1.7 mm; 57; 52.3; 50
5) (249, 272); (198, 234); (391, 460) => -0.2 mm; 57.3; 56.3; 50.2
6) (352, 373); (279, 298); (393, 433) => 1.2 mm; 56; 49.7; 50.7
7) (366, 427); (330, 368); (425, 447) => -1.1 mm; 50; 50.9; 49.9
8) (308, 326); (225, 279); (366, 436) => 0.4 mm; 56.1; 52.4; 50.7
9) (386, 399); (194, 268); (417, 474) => -0.1 mm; 56.4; 51.7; 49.5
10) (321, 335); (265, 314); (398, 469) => 1.3 mm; 56.1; 49.5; 49.9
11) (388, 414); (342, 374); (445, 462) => -0.8 mm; 50.1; 51.2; 49.2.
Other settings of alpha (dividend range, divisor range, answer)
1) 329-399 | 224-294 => 0.90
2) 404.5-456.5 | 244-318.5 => 0.90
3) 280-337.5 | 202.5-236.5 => 0.93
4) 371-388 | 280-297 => 0.91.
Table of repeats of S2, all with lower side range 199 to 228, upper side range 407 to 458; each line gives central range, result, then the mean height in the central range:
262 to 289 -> -0.60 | 56.7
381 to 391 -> 0.06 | 51.2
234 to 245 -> 0.27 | 55.4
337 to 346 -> 0.49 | 50.2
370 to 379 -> 0.22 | 50.7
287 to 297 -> -0.25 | 56.3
